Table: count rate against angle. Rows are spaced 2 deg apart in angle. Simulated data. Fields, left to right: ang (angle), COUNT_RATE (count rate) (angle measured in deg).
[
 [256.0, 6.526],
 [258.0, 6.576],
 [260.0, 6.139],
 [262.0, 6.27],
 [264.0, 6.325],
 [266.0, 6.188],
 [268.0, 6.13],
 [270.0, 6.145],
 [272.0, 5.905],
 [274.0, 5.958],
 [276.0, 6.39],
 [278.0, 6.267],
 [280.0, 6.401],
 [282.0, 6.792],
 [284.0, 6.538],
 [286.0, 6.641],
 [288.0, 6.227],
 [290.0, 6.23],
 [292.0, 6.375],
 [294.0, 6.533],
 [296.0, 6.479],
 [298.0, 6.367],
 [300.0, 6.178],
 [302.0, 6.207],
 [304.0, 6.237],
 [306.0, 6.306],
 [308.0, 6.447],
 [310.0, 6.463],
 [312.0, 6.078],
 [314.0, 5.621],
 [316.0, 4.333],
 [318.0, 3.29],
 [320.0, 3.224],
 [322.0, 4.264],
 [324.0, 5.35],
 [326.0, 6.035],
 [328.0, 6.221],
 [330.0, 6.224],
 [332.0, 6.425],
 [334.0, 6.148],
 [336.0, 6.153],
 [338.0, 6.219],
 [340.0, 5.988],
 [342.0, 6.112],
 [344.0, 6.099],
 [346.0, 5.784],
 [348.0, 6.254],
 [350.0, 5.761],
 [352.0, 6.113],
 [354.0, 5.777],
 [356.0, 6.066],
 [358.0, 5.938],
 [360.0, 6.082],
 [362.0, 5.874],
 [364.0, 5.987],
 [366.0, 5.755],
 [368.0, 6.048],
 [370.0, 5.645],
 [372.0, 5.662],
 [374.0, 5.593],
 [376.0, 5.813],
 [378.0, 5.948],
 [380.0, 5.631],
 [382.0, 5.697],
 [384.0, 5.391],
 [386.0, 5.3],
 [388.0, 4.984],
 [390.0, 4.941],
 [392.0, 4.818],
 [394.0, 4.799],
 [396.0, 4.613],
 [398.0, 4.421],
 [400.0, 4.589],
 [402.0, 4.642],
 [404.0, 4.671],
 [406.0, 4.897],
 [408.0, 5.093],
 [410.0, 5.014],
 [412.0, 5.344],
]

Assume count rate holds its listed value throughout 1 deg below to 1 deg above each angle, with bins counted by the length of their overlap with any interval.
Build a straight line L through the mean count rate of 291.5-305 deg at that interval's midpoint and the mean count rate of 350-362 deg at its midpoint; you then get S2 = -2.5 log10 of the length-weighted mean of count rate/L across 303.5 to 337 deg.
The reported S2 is 0.12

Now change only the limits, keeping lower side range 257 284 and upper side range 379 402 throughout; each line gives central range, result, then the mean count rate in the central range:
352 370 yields -0.120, 5.93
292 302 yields -0.066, 6.37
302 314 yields -0.065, 6.24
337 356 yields -0.103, 6.01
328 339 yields -0.115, 6.23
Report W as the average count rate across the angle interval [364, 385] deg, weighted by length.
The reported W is 5.73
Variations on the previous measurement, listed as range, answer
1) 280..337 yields 5.92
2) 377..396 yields 5.24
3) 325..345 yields 6.16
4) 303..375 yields 5.77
